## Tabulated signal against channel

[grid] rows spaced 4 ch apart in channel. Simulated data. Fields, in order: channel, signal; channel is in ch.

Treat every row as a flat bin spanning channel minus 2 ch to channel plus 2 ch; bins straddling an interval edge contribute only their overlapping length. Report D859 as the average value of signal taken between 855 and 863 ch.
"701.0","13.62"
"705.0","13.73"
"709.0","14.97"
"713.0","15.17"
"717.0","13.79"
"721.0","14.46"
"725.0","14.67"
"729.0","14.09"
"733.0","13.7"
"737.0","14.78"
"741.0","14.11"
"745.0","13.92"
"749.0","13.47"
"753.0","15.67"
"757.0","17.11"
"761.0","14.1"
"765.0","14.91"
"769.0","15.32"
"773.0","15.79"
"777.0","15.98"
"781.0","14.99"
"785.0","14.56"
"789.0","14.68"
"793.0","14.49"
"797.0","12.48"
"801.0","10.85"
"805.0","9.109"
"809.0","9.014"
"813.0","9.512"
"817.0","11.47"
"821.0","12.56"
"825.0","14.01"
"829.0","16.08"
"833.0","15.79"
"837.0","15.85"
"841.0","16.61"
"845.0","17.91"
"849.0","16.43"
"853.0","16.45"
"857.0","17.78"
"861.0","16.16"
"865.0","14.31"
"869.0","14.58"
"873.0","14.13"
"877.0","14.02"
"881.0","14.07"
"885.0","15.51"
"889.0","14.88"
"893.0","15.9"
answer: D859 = 17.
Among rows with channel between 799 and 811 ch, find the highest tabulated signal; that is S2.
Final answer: 10.85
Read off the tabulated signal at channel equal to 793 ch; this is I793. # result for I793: 14.49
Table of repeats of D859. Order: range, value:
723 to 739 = 14.3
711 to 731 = 14.4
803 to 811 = 9.06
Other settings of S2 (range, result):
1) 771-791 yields 15.98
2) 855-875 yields 17.78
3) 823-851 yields 17.91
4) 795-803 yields 12.48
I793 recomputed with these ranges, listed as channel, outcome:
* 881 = 14.07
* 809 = 9.014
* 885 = 15.51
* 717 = 13.79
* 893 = 15.9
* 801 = 10.85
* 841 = 16.61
